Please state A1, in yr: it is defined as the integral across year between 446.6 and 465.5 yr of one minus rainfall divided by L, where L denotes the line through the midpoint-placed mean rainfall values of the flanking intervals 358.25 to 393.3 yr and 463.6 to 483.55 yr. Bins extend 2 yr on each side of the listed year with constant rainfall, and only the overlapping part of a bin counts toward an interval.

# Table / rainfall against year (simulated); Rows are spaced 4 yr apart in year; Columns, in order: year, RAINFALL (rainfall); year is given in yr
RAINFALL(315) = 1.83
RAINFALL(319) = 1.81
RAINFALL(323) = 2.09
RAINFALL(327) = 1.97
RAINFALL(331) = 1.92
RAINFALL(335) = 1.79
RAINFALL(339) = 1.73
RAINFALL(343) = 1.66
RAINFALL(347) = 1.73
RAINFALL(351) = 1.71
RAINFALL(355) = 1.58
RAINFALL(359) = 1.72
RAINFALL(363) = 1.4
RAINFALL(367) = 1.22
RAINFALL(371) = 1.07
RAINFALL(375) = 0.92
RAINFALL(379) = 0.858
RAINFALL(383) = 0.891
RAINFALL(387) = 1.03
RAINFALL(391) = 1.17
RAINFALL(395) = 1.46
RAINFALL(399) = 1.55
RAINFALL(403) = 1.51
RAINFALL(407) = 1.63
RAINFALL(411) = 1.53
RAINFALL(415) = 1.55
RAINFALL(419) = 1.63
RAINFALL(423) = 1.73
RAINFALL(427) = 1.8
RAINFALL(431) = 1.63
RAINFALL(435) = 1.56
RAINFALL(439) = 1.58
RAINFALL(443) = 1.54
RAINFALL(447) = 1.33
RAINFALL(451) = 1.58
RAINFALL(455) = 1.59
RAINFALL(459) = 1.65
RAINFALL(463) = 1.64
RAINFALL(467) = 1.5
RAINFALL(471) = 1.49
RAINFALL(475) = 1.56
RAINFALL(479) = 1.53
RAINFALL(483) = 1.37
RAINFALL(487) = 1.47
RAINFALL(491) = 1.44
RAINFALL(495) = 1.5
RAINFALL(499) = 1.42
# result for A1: -1.8 yr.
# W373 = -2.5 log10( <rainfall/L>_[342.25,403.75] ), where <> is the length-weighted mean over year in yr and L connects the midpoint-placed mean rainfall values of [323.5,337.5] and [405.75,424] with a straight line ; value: 0.30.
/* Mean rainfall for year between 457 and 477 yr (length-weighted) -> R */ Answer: 1.57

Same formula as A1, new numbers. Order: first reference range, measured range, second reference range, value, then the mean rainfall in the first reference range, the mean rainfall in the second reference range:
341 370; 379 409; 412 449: 5.46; 1.56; 1.59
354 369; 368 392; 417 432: 8.54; 1.47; 1.7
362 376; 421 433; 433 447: -2.16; 1.15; 1.53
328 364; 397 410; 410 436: 0.76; 1.71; 1.64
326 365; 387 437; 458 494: 2.12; 1.71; 1.51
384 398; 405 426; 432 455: -3.97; 1.22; 1.53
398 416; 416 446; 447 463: -1.15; 1.55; 1.58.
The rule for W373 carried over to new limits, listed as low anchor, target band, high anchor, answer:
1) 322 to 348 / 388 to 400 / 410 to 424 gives 0.231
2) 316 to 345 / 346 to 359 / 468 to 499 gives 0.076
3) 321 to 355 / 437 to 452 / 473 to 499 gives 0.046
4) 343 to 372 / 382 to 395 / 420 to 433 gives 0.404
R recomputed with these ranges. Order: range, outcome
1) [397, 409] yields 1.56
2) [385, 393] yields 1.1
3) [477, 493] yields 1.45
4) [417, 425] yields 1.68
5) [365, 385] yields 0.992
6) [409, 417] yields 1.54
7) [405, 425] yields 1.61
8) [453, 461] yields 1.62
